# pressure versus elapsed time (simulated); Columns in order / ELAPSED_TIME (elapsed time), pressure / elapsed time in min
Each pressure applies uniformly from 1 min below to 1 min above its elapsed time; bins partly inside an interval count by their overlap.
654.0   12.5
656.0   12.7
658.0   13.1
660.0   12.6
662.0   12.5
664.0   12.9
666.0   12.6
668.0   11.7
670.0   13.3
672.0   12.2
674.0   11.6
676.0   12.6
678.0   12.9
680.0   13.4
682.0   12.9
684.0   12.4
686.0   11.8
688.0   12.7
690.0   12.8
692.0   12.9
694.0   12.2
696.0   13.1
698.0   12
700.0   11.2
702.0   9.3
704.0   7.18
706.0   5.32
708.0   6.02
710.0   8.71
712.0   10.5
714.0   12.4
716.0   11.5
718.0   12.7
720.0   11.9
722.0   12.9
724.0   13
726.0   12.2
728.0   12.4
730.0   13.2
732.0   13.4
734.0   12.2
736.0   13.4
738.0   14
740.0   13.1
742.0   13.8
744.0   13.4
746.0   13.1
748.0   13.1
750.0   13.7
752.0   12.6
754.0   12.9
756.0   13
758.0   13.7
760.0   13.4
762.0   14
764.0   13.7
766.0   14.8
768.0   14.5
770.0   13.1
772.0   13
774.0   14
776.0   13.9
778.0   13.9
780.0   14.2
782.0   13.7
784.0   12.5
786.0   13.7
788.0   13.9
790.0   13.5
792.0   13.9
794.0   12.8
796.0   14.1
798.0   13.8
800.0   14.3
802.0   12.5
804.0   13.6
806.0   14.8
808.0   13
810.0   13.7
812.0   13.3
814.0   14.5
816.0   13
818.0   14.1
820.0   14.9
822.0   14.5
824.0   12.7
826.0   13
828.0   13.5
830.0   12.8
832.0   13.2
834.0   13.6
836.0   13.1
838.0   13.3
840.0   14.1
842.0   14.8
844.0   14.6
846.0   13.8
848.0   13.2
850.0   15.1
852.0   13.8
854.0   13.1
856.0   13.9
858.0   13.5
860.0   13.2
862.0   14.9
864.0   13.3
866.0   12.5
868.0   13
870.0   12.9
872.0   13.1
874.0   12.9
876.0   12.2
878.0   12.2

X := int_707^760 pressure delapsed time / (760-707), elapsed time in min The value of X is 12.4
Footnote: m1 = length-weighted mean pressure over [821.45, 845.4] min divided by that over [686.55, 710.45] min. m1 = 1.3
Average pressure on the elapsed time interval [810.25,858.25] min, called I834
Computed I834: 13.7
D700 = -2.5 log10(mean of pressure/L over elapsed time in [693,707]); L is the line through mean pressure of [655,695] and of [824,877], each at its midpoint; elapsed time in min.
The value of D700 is 0.26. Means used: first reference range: 12.6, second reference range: 13.5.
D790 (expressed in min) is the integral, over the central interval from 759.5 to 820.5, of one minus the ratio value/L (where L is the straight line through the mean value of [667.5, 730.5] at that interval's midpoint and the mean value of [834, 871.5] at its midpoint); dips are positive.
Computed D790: -4.4 min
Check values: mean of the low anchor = 11.6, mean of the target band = 13.7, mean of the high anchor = 13.7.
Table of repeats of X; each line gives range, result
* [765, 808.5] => 13.7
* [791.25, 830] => 13.7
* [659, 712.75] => 11.5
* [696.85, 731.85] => 10.8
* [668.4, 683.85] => 12.6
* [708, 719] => 10.7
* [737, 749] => 13.4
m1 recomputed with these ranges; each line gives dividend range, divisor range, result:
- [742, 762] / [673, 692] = 1.06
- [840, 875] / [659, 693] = 1.08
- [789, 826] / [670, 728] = 1.19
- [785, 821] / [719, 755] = 1.06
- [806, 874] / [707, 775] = 1.07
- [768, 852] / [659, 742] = 1.15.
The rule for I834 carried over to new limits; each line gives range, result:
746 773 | 13.5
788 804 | 13.6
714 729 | 12.4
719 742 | 12.9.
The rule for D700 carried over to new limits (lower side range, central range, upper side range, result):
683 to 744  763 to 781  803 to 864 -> -0.10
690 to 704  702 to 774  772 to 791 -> 0.03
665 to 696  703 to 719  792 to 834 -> 0.35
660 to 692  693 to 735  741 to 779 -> 0.17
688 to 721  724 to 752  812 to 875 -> -0.16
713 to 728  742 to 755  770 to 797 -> -0.02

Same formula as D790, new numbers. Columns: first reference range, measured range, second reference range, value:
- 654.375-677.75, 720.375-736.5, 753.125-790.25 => 0.5 min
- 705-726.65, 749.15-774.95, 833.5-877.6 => -4.4 min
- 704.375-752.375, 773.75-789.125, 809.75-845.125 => -1.0 min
